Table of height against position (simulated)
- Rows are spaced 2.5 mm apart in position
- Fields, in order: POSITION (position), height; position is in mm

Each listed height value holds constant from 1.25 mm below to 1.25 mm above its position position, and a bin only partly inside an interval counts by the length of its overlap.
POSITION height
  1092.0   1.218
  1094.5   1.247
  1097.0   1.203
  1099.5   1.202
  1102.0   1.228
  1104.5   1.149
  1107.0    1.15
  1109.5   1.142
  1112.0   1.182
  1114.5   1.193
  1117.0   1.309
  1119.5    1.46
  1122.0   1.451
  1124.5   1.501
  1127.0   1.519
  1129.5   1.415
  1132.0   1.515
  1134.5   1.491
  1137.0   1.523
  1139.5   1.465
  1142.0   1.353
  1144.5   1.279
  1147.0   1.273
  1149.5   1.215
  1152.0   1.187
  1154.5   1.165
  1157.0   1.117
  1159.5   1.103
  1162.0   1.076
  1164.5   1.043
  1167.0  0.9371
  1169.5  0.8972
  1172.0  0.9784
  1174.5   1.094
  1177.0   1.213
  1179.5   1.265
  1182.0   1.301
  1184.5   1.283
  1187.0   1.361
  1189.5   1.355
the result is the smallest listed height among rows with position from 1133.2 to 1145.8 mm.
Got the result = 1.279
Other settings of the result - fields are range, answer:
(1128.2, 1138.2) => 1.415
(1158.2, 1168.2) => 0.9371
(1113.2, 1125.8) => 1.193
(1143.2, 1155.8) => 1.165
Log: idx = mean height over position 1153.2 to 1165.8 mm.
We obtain 1.1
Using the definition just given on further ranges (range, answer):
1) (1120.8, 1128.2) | 1.49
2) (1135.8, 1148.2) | 1.38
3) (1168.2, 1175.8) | 0.991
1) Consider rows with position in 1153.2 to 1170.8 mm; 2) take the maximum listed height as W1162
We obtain 1.165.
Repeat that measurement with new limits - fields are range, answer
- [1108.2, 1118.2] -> 1.309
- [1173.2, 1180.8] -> 1.265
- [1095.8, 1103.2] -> 1.228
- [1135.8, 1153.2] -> 1.523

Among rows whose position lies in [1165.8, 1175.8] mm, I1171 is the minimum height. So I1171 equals 0.8972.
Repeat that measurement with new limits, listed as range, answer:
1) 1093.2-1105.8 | 1.149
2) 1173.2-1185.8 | 1.094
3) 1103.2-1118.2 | 1.142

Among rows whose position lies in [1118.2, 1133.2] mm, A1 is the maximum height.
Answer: 1.519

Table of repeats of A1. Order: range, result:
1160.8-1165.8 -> 1.076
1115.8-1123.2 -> 1.46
